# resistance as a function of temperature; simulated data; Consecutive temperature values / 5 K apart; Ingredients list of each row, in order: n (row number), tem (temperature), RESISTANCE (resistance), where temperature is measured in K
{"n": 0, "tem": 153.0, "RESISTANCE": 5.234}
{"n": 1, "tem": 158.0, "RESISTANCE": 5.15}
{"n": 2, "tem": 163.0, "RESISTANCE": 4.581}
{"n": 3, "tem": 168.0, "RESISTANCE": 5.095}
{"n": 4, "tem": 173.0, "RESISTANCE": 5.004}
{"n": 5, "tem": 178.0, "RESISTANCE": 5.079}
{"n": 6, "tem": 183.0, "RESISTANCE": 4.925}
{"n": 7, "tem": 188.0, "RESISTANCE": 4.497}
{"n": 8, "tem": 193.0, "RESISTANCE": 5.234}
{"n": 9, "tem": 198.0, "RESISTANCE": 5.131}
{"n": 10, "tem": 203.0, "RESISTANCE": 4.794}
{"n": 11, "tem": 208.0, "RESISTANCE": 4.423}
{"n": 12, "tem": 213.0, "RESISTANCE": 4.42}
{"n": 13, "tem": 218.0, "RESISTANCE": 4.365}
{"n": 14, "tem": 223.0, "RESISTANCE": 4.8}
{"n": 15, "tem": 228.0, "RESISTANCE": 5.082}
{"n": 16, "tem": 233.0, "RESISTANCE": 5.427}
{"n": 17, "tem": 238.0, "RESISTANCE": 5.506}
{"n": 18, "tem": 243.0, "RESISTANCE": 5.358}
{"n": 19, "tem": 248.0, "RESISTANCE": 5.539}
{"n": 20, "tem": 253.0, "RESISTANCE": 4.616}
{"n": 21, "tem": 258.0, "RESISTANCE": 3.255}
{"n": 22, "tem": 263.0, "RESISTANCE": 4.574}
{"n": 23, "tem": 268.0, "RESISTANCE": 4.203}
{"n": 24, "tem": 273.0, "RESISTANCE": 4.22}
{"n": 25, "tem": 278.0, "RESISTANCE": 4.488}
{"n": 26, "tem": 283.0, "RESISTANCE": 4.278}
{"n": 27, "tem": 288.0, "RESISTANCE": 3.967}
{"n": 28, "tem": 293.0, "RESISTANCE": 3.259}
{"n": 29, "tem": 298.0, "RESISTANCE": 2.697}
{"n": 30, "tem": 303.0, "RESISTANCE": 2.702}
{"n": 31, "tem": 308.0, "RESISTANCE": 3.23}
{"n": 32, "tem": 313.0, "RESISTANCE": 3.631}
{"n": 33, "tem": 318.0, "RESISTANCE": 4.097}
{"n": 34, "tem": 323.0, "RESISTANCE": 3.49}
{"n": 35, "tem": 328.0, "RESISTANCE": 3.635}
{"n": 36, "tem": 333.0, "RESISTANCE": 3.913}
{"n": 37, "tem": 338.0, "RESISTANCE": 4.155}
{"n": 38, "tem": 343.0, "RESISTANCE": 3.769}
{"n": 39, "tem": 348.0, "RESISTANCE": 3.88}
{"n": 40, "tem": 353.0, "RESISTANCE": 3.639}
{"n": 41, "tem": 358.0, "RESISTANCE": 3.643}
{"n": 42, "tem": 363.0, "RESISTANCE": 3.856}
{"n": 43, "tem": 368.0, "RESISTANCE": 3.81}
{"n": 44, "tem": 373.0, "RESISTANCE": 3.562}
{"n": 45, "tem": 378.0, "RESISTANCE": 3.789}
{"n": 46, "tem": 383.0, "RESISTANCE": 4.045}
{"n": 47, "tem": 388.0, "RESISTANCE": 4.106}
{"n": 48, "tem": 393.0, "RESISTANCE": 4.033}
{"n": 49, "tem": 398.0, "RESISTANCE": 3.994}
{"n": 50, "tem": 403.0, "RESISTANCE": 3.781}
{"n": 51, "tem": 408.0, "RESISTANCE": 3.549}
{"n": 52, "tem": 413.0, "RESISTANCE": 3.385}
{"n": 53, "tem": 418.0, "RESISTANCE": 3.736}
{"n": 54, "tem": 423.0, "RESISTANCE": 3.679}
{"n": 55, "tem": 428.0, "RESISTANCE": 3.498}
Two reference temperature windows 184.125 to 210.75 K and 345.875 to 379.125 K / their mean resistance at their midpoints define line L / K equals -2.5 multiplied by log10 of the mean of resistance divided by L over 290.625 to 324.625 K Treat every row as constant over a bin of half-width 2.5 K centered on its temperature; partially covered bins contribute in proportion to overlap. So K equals 0.23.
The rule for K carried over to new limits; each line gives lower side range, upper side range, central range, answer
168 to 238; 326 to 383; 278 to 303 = 0.198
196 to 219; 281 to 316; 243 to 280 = -0.149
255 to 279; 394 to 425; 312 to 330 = 0.071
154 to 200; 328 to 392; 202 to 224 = 0.052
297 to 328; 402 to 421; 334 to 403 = -0.109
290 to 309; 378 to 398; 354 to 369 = -0.013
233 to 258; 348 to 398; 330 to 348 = 0.065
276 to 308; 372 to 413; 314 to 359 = -0.040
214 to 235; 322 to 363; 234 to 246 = -0.151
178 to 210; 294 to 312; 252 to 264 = -0.080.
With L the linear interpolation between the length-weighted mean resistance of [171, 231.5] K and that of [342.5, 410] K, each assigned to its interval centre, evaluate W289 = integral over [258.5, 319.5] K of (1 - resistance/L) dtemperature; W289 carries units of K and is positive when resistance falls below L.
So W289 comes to 8.04 K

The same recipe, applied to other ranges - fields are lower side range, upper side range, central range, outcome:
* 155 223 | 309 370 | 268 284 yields -0.36 K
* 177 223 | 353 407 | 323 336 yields 1.16 K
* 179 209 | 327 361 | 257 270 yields 0.85 K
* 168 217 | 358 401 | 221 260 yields -3.22 K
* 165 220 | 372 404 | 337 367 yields 2.07 K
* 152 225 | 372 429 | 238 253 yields -2.52 K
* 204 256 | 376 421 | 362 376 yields 1.00 K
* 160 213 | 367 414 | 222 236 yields -1.54 K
